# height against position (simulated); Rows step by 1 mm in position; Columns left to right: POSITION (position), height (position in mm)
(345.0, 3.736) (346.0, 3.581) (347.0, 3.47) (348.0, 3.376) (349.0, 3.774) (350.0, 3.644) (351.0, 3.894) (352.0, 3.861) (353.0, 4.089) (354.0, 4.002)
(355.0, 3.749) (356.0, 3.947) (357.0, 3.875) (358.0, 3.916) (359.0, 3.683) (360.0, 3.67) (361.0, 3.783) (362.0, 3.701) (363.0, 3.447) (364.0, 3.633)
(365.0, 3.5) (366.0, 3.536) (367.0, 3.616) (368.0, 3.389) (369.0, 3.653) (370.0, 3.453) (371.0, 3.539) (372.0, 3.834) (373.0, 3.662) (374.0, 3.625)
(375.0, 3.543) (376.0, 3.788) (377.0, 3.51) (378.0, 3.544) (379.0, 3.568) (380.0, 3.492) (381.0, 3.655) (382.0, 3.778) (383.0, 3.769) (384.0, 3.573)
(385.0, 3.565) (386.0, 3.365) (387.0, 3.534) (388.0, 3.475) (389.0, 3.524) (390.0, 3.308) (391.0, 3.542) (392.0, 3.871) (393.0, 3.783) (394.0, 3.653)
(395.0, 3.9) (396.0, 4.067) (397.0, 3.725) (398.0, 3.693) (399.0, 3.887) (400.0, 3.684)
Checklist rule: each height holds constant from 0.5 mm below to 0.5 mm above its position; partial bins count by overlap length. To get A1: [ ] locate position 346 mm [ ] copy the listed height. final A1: 3.581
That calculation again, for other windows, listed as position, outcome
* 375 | 3.543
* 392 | 3.871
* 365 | 3.5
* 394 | 3.653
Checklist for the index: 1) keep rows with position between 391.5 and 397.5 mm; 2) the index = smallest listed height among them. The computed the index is 3.653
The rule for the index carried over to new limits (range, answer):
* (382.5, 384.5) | 3.573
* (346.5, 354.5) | 3.376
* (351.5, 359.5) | 3.683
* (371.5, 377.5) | 3.51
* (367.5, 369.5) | 3.389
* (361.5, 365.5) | 3.447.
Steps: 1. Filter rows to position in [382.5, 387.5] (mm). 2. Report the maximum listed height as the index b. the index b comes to 3.769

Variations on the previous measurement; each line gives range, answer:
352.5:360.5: 4.089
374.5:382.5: 3.788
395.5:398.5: 4.067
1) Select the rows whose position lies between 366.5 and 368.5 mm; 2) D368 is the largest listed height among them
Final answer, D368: 3.616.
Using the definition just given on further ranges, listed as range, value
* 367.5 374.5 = 3.834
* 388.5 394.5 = 3.871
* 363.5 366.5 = 3.633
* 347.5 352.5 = 3.894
